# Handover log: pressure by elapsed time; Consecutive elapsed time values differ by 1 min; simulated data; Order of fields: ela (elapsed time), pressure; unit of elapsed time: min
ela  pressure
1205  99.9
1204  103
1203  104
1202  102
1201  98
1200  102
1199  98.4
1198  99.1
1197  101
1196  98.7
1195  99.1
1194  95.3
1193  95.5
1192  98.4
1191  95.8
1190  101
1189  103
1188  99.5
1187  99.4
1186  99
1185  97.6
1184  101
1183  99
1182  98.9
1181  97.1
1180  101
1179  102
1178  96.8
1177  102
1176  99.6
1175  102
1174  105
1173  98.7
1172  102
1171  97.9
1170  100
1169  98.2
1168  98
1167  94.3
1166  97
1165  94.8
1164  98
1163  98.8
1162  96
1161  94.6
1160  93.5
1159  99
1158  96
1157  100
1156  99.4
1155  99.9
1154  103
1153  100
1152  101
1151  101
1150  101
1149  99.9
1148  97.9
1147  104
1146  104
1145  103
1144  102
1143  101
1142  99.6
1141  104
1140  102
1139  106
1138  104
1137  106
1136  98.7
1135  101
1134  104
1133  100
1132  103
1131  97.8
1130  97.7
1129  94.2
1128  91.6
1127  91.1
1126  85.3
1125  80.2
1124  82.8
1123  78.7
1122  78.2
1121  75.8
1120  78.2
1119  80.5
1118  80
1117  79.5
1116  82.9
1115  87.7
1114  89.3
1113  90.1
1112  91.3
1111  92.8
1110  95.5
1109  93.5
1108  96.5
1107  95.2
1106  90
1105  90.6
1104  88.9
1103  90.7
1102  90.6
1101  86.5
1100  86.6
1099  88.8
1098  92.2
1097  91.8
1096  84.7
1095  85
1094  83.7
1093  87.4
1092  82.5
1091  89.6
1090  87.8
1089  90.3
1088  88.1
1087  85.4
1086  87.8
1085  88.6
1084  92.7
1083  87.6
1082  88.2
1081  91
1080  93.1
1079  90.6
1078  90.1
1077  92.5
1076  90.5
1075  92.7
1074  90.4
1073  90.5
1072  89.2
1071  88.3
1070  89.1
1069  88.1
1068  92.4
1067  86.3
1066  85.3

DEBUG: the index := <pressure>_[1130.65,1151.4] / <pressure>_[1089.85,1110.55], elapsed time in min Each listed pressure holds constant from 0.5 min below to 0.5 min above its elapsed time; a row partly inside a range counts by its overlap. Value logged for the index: 1.1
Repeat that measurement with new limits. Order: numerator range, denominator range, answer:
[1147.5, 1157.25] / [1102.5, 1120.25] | 1.13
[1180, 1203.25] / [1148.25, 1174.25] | 1.01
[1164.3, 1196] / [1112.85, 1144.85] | 1.07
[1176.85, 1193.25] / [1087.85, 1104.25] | 1.13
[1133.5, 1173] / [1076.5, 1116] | 1.12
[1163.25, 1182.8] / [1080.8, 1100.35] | 1.13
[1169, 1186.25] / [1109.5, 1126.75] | 1.19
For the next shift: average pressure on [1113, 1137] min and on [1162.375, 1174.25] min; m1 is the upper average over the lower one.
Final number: 1.11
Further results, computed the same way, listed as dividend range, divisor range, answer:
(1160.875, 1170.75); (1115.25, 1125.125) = 1.22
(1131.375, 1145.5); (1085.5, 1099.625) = 1.17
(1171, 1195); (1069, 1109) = 1.11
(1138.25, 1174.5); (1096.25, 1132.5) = 1.13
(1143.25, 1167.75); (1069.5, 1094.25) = 1.11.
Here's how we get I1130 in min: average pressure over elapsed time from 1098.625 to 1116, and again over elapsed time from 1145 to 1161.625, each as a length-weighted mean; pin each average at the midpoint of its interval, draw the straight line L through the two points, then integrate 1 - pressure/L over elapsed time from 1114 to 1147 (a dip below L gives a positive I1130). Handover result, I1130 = 0.7 min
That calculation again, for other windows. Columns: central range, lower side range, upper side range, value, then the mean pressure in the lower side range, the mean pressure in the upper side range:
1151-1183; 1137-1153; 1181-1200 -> 0.53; 102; 98.9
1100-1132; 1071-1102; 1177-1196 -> 1.31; 88.9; 98.9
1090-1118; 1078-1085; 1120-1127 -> -1.20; 90.4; 80.8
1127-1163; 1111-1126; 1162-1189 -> -3.84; 83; 99.2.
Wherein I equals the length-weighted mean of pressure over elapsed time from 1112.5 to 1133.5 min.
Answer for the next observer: 86.9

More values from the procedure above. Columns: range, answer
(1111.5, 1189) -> 96.3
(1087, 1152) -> 92.3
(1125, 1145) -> 99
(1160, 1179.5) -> 98.6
